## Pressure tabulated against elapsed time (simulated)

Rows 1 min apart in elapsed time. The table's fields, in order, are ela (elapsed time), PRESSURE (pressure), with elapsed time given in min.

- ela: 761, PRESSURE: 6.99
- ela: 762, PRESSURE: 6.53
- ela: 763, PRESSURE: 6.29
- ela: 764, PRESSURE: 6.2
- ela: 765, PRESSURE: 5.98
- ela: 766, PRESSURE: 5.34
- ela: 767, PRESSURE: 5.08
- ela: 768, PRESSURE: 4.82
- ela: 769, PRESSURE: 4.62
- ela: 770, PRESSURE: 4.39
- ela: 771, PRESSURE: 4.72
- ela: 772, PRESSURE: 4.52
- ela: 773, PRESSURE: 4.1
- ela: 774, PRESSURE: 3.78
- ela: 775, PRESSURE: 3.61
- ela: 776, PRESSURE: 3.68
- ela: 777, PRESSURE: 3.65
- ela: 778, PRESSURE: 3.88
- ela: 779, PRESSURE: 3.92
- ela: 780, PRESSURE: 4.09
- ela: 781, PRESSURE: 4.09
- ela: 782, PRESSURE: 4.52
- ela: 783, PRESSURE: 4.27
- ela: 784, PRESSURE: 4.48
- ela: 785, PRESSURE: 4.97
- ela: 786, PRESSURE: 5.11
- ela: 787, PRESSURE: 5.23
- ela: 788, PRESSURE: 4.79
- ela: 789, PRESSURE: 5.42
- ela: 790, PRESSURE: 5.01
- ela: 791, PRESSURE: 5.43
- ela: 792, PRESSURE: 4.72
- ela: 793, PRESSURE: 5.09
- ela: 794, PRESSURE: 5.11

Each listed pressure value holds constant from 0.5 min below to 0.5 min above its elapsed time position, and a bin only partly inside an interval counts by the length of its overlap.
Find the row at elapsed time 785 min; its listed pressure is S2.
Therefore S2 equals 4.97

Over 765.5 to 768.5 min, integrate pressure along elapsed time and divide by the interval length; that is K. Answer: 5.08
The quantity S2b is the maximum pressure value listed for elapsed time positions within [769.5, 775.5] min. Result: 4.72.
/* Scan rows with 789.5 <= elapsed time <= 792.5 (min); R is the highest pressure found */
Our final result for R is 5.43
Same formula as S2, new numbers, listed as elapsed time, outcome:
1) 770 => 4.39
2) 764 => 6.2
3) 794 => 5.11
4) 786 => 5.11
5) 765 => 5.98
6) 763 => 6.29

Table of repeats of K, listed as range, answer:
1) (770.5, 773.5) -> 4.45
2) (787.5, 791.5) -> 5.16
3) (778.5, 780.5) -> 4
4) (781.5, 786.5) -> 4.67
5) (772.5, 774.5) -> 3.94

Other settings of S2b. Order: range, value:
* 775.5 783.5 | 4.52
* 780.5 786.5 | 5.11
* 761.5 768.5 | 6.53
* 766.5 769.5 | 5.08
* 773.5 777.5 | 3.78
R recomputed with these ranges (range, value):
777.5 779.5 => 3.92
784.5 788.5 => 5.23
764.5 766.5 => 5.98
